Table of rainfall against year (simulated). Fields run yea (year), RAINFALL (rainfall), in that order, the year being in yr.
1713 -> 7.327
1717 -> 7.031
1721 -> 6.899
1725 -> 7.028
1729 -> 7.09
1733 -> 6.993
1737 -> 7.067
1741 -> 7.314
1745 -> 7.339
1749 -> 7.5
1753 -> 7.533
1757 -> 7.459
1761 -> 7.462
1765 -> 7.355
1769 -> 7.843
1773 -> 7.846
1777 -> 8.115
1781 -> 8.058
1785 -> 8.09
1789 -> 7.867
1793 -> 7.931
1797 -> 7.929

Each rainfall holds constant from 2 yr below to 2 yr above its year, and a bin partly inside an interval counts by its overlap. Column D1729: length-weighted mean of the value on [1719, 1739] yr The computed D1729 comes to 7.02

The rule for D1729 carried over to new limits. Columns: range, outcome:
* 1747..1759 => 7.5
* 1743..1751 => 7.42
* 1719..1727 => 6.96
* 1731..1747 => 7.18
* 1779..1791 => 8.01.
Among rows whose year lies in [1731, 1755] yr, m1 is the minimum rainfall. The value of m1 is 6.993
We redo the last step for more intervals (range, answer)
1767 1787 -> 7.843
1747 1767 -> 7.355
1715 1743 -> 6.899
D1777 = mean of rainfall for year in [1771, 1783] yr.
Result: 8.01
